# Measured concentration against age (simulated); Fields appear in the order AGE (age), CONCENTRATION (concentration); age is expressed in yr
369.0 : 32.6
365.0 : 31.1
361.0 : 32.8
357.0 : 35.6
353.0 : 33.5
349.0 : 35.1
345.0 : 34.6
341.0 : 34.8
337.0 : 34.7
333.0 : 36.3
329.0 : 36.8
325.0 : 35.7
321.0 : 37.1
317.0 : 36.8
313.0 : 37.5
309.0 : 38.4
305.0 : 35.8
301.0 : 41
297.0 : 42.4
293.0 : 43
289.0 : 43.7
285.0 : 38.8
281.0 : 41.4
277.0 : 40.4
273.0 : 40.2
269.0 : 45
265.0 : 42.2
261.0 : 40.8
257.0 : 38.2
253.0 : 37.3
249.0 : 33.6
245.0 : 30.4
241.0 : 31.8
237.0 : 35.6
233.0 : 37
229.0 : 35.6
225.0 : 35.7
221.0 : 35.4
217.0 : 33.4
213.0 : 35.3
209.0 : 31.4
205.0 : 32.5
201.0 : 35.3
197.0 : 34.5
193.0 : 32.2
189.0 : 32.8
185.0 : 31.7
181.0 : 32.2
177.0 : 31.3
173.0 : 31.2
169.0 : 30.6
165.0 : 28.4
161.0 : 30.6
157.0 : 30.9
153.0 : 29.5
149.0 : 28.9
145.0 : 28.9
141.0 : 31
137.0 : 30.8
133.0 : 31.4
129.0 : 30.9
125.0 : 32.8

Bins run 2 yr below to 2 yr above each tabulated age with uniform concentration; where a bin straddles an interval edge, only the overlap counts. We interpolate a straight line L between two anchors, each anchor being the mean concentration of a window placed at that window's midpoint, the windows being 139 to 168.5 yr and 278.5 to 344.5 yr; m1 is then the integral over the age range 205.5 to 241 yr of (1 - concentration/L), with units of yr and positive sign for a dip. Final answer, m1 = -1.2 yr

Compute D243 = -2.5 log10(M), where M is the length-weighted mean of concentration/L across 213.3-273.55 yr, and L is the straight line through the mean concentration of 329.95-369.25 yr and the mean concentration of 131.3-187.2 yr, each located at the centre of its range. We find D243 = -0.14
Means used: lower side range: 30.5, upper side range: 34.2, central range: 36.7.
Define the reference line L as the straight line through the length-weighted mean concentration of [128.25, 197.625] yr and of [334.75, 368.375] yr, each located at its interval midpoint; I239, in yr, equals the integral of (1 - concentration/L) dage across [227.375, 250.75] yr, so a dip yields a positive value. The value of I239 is -1.3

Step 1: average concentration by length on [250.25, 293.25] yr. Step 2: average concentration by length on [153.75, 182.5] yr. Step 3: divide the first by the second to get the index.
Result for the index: 1.3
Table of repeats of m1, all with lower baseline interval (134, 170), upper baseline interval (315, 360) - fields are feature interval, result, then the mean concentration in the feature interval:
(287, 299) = -3.12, 43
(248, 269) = -3.88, 39.3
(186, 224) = -2.52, 33.6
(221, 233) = -1.35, 35.8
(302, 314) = -1.01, 37.5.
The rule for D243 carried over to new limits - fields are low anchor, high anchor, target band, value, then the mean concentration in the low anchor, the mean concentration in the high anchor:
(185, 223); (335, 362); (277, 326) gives -0.15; 33.5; 34.5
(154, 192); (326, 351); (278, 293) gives -0.22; 31.1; 35.4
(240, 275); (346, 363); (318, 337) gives -0.03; 37.9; 34.3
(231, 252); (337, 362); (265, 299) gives -0.22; 33.9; 34.5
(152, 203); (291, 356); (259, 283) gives -0.19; 31.7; 37.1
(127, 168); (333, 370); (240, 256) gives -0.05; 30.1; 34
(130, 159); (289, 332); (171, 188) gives 0.01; 30.2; 38.6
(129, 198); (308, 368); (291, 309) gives -0.17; 30.9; 35.3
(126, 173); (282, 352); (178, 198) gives -0.02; 30.3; 37.8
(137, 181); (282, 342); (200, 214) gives -0.02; 30.3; 38.3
